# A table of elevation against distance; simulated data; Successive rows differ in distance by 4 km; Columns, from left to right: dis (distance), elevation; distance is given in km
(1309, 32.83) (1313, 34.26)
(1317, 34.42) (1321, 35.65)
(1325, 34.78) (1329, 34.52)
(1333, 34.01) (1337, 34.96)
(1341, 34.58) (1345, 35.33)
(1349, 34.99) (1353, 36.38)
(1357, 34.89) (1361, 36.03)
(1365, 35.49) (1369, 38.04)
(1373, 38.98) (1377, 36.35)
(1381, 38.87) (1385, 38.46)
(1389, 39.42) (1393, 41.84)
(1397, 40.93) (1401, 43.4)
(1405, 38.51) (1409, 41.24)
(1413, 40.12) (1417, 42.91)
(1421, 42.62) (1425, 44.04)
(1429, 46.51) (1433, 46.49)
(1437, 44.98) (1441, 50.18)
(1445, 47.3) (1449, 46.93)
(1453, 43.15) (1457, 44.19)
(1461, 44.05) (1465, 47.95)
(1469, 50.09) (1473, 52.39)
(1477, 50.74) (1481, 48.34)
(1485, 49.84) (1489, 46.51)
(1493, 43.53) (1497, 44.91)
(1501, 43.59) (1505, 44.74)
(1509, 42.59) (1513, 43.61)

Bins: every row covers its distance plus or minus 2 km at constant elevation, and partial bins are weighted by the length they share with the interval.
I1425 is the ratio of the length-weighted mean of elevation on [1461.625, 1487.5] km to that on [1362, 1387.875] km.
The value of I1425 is 1.3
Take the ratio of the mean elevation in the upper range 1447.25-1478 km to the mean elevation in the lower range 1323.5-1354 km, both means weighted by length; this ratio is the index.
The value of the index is 1.4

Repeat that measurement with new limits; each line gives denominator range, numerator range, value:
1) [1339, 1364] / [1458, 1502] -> 1.34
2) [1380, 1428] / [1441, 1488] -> 1.16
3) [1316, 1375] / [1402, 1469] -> 1.25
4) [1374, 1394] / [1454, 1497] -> 1.22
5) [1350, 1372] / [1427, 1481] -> 1.31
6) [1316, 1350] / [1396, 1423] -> 1.19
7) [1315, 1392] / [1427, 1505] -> 1.30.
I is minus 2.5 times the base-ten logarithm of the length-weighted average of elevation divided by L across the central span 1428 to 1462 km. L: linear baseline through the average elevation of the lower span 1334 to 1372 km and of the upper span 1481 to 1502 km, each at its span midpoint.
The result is -0.09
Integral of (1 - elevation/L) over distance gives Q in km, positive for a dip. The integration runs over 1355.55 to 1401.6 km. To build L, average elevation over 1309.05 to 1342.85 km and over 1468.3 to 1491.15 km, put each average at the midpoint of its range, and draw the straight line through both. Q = 1.5 km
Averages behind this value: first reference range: 34.5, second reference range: 49.6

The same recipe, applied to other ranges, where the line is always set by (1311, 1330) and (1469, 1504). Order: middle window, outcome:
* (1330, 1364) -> 1.52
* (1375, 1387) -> 0.46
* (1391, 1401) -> -0.30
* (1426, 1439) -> -0.74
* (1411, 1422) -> 0.09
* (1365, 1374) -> 0.17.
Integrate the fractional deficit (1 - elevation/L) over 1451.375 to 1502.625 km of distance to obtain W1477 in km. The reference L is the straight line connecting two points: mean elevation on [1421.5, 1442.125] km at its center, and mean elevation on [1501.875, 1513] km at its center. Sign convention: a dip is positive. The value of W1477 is -2.67 km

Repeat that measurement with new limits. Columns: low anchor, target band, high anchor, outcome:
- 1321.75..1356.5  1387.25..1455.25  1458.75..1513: -3.3 km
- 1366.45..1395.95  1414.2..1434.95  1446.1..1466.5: -0.9 km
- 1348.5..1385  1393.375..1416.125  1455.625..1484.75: 0.0 km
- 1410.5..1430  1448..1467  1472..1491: 0.7 km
